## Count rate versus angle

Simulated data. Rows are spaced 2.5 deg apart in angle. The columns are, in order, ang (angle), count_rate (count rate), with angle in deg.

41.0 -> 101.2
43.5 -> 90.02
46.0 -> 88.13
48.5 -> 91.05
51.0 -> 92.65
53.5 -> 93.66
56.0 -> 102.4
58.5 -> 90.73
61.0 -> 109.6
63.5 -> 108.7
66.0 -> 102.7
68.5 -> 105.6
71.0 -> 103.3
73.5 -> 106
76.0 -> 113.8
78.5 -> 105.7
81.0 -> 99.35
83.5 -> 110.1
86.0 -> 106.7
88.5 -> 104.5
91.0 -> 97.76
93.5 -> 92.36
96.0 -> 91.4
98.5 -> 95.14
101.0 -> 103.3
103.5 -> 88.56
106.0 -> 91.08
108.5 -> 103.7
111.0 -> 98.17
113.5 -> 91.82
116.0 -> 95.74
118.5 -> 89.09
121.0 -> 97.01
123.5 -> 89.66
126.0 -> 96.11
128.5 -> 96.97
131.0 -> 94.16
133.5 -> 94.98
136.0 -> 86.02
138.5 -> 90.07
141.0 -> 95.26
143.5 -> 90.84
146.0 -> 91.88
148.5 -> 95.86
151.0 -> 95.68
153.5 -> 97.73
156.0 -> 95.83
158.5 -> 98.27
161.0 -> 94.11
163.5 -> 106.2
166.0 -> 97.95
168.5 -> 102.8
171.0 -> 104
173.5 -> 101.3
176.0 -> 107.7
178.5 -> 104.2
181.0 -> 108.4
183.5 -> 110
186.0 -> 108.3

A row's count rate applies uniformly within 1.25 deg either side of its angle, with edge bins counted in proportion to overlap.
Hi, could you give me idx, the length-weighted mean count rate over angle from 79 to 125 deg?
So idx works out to 97.1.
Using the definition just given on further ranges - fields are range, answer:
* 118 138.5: 93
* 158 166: 99.4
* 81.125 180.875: 97.2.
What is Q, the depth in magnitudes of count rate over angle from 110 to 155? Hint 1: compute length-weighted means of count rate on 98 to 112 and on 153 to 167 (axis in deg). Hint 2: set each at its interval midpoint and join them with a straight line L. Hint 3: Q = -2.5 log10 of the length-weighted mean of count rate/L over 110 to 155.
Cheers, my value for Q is 0.044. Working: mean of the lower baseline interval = 96.7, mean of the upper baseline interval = 98.4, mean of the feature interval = 93.7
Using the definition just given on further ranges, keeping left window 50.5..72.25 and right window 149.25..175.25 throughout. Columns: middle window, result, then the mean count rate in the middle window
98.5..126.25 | 0.061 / 94.9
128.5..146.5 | 0.087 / 92.2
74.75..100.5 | -0.009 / 102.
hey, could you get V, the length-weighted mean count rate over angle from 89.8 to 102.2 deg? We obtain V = 96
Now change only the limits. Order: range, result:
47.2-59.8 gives 94.1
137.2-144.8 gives 92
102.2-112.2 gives 95.4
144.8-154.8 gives 95.3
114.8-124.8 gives 92.9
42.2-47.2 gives 89.2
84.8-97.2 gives 98.5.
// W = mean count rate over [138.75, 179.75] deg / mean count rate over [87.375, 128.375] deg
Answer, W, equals 1.0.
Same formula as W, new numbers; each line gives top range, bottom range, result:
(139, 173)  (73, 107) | 0.97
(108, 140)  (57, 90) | 0.89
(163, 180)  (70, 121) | 1.04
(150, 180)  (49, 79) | 0.98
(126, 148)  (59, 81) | 0.88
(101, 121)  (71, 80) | 0.88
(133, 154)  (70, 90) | 0.88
